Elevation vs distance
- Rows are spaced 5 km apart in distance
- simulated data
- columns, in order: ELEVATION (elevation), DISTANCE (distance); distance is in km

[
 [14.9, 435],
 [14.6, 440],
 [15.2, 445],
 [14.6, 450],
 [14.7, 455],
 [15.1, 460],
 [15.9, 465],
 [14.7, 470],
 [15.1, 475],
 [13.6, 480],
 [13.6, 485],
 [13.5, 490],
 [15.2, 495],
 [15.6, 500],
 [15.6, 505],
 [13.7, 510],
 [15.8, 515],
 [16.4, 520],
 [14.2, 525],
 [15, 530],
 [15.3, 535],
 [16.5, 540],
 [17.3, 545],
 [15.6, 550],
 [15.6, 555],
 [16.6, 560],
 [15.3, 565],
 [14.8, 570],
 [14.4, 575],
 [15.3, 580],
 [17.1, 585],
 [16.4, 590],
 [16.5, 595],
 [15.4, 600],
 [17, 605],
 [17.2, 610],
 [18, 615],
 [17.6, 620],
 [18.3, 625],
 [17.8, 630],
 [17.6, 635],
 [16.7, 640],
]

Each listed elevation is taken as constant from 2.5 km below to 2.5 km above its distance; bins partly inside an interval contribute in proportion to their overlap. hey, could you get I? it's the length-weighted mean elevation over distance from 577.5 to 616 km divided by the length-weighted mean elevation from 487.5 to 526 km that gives 1.1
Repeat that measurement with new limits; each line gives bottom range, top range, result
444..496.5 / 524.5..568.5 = 1.08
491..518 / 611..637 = 1.18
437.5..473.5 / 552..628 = 1.09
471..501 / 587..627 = 1.18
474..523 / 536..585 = 1.07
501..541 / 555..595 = 1.03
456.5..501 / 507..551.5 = 1.06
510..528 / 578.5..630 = 1.11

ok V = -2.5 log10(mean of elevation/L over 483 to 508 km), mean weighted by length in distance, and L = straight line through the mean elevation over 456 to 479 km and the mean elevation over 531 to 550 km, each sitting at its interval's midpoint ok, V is 0.06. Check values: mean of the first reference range 15.1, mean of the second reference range 16.2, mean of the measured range 14.7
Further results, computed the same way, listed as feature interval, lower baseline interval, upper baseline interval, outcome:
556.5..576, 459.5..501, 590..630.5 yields 0.06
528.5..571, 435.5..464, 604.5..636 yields 0.05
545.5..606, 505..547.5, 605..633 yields 0.06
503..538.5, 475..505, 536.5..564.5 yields 0.01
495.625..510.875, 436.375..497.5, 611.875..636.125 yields 0.02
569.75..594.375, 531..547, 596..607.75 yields 0.03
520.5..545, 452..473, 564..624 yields 0.01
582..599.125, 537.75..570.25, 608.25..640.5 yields 0.02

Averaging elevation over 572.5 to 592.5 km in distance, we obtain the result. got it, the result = 15.8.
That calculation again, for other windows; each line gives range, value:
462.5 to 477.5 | 15.2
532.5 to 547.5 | 16.4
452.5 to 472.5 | 15.1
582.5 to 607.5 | 16.5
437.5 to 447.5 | 14.9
